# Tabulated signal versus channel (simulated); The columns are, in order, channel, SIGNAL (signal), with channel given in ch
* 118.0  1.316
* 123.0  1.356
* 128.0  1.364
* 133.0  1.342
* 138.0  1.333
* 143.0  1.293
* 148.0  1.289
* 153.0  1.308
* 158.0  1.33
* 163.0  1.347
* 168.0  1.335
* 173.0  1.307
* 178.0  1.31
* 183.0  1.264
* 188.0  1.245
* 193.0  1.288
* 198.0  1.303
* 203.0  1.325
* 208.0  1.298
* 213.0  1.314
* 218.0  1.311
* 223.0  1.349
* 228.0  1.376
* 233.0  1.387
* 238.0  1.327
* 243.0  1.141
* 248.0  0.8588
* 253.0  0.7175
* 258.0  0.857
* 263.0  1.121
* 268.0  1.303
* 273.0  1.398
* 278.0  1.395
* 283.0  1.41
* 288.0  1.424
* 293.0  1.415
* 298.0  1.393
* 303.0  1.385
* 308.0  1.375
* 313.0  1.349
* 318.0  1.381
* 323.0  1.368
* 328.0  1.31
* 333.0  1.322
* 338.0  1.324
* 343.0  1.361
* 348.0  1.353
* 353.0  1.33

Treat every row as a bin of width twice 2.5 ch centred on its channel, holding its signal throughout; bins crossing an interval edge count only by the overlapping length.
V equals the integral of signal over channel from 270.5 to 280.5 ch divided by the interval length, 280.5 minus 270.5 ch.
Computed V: 1.4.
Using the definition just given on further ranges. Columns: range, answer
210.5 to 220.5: 1.31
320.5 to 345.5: 1.34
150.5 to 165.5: 1.33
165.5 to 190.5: 1.29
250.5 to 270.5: 1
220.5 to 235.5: 1.37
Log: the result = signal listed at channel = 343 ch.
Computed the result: 1.361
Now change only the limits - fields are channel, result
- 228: 1.376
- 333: 1.322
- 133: 1.342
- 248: 0.8588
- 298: 1.393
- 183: 1.264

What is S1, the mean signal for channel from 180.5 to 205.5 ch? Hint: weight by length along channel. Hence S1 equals 1.28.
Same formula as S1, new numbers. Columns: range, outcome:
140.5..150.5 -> 1.29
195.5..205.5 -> 1.31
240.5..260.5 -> 0.894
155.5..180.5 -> 1.33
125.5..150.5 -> 1.32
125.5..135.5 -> 1.35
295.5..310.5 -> 1.38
